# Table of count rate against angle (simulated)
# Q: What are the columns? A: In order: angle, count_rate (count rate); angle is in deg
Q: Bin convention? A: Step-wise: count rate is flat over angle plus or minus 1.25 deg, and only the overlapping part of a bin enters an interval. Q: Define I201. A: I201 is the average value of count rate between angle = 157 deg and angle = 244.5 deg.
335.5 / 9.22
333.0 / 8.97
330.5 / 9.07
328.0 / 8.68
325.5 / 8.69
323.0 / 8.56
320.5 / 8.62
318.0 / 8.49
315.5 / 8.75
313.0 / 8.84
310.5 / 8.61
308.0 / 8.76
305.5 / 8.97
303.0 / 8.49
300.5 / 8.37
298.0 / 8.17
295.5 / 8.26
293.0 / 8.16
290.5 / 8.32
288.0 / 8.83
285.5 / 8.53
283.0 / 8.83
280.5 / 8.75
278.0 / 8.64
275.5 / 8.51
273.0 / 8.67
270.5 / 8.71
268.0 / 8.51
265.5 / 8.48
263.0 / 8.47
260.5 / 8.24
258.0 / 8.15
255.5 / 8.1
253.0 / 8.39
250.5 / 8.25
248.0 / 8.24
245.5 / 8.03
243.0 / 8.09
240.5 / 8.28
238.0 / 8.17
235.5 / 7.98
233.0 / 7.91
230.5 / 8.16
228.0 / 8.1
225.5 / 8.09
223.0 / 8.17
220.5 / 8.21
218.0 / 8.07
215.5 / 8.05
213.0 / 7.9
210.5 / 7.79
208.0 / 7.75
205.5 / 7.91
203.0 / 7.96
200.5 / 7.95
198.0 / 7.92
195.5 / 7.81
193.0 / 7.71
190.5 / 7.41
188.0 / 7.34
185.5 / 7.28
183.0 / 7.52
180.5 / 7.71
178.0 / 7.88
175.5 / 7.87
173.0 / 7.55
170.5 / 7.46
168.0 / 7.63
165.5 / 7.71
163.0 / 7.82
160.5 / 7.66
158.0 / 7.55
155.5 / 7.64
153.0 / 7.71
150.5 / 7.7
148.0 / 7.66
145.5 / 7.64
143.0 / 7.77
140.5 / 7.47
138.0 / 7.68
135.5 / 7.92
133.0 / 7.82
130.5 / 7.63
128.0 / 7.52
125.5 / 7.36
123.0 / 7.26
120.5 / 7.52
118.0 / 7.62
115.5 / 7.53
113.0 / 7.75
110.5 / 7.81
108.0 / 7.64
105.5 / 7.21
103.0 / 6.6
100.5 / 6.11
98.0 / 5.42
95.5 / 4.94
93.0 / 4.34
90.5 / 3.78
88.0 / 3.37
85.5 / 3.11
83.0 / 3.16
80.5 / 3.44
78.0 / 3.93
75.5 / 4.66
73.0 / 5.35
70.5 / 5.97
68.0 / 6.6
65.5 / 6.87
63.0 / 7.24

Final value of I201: 7.84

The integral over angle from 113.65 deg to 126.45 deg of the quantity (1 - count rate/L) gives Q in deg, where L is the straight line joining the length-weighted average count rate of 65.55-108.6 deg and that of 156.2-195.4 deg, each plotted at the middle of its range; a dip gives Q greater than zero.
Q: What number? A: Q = -3.15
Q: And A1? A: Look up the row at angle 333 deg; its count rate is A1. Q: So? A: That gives 8.97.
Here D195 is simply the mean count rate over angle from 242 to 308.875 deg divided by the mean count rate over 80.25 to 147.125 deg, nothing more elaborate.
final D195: 1.30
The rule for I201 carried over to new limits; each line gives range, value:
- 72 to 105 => 4.53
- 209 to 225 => 8.03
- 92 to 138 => 7.03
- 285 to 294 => 8.46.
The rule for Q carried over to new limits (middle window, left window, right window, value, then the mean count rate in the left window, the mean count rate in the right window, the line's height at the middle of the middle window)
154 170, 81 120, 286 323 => -2.59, 5.75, 8.55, 6.59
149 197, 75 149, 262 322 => -3.68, 6.33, 8.57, 7.09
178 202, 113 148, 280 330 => 0.89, 7.6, 8.59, 7.94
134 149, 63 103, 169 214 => -3.04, 4.87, 7.71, 6.4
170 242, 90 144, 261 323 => -0.70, 6.98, 8.57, 7.79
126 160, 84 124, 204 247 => -4.78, 6.1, 8.04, 6.72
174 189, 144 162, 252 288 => 0.49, 7.66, 8.51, 7.86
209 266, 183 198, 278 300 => -1.03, 7.54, 8.49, 7.99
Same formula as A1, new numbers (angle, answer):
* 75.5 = 4.66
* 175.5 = 7.87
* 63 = 7.24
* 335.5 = 9.22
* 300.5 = 8.37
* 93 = 4.34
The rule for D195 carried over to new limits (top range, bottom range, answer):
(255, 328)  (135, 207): 1.11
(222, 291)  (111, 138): 1.10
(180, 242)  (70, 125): 1.39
